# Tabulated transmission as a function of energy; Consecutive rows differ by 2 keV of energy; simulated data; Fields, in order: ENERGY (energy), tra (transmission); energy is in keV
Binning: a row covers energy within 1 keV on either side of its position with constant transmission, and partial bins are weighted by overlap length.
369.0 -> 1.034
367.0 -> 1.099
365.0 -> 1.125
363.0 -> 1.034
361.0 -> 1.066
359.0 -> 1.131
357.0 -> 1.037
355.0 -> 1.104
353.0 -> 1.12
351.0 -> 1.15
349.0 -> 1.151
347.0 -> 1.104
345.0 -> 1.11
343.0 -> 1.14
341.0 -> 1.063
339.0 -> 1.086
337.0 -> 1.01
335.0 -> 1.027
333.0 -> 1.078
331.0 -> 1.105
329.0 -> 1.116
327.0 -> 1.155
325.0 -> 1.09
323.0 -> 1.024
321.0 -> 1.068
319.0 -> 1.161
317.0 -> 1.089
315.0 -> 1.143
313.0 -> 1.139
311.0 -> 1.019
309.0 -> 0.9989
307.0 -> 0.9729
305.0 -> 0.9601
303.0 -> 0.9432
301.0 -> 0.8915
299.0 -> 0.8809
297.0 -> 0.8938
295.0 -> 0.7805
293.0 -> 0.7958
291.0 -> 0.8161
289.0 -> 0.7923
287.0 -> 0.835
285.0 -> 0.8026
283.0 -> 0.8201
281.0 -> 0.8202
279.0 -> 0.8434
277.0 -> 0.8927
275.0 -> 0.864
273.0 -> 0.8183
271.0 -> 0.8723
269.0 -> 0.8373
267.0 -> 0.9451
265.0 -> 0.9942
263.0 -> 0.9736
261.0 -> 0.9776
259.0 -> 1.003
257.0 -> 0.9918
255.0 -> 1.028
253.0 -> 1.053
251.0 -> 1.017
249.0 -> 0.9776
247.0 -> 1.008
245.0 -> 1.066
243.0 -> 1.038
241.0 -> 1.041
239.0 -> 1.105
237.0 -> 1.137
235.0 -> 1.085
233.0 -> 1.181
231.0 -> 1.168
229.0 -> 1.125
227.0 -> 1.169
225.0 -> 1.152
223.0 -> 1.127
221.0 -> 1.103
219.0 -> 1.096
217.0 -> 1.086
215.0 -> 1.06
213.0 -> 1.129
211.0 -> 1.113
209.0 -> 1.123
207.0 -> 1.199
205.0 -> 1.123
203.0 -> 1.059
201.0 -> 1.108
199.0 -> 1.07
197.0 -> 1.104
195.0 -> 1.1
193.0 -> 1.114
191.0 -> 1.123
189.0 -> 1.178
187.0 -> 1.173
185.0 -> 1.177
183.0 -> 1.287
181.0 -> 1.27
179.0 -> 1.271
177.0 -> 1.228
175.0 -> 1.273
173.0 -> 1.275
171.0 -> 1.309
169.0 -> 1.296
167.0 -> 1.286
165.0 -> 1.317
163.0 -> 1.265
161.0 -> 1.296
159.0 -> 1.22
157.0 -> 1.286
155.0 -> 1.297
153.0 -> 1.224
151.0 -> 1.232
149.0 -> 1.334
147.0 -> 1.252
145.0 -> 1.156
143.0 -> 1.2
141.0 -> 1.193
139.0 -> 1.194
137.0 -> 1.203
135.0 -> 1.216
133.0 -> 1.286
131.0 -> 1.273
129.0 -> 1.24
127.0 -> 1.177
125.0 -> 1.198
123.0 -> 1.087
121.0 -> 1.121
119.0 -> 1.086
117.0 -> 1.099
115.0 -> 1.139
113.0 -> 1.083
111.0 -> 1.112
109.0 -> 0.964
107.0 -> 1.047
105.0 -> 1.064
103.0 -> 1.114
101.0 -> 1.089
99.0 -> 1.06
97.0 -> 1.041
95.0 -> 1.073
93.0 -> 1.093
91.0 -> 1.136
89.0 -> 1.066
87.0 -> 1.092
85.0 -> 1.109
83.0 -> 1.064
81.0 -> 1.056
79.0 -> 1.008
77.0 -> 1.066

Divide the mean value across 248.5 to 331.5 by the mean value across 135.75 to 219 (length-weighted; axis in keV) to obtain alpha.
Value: 0.8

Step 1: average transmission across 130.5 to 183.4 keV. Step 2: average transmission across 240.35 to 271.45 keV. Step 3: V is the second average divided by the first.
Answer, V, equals 0.79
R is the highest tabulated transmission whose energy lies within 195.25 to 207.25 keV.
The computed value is 1.199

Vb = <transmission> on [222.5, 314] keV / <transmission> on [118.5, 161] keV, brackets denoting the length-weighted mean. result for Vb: 0.80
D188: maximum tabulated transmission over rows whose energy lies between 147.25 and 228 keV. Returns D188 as 1.334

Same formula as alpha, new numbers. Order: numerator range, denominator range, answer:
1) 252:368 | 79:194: 0.85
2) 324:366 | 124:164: 0.89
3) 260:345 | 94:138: 0.86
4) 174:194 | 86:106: 1.12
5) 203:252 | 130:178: 0.88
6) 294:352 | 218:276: 1.01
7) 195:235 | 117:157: 0.93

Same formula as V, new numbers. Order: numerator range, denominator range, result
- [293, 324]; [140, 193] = 0.80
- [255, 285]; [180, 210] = 0.79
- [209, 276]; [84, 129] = 0.95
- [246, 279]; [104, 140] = 0.83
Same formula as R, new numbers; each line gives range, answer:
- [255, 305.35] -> 1.028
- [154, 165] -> 1.317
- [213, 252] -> 1.181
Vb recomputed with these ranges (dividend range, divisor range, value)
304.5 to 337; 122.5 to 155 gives 0.88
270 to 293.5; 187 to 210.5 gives 0.74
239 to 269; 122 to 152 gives 0.83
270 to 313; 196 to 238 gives 0.78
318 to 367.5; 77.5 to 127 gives 1.01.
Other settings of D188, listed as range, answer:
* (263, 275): 0.9942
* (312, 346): 1.161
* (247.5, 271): 1.053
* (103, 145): 1.286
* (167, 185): 1.309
